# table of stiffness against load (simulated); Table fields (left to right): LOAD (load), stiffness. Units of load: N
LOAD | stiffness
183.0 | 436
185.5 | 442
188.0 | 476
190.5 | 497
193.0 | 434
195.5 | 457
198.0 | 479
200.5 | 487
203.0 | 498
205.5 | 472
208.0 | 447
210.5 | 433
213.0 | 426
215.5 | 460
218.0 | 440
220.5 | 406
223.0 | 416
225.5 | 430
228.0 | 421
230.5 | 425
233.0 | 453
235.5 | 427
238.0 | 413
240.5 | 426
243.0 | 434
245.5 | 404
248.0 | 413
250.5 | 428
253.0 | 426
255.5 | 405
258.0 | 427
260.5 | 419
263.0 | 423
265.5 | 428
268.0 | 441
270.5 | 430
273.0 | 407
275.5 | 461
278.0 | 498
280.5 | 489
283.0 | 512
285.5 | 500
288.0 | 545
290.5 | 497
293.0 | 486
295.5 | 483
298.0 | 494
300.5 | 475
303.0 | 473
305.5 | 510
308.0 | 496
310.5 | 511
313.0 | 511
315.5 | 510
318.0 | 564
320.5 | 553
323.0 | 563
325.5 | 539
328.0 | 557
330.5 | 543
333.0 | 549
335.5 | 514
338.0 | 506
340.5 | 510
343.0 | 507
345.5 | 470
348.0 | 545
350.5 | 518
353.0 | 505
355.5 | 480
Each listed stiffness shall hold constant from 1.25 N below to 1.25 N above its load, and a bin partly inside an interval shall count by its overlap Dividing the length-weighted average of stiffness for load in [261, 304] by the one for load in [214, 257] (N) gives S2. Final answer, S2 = 1.1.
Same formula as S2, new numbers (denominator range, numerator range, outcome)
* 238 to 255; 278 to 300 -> 1.19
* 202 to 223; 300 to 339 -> 1.18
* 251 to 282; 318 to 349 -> 1.21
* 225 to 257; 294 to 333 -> 1.23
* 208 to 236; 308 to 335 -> 1.25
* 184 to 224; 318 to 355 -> 1.16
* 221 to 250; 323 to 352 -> 1.24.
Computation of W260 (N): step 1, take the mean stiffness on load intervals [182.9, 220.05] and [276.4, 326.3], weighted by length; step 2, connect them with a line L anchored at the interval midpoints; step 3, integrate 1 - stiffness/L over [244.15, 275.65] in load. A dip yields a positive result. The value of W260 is 4.2 N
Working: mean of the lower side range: 459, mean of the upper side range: 510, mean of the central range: 423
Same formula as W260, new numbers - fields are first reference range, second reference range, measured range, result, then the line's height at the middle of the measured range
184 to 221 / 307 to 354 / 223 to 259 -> 4.1 N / 478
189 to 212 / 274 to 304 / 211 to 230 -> 1.8 N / 473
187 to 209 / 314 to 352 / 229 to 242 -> 1.6 N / 488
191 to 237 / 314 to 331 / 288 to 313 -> 1.5 N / 526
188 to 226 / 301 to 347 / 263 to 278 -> 1.6 N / 490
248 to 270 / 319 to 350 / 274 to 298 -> -1.8 N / 462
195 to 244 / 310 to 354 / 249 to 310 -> 2.9 N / 487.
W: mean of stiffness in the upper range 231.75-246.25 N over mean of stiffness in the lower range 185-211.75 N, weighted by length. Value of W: 0.92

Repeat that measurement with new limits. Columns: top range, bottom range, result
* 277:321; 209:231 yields 1.18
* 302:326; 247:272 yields 1.23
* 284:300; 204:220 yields 1.12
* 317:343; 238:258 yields 1.28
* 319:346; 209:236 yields 1.23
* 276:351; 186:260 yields 1.17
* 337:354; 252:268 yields 1.20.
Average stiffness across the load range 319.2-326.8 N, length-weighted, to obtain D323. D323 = 552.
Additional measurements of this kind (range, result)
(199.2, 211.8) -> 467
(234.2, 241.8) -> 422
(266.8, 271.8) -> 435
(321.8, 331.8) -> 550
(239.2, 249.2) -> 419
